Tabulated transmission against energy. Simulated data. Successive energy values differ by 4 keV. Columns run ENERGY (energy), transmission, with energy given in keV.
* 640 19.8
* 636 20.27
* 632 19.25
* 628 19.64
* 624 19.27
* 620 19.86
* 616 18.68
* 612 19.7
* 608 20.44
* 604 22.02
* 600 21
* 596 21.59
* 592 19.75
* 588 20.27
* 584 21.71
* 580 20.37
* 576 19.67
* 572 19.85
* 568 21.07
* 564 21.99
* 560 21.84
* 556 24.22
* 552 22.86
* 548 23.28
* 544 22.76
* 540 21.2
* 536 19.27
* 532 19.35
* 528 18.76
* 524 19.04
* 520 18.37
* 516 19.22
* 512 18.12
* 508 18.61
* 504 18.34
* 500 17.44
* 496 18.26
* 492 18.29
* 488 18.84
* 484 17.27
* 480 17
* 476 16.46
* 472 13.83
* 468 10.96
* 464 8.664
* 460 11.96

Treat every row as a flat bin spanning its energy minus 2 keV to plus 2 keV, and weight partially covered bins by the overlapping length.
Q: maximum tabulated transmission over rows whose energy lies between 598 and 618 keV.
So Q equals 22.02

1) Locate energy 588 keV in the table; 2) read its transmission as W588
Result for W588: 20.27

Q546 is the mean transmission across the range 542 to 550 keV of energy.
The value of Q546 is 23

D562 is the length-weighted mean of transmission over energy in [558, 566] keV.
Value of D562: 21.9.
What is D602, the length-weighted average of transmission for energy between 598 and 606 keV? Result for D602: 21.5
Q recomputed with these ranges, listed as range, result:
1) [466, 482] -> 17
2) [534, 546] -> 22.76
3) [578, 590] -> 21.71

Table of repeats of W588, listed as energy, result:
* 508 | 18.61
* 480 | 17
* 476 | 16.46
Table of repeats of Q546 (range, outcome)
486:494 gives 18.6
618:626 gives 19.6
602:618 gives 20.2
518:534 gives 18.9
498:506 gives 17.9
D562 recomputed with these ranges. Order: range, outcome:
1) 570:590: 20.4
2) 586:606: 20.9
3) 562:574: 21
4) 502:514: 18.4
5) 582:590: 21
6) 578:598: 20.7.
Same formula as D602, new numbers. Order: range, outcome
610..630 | 19.4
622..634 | 19.4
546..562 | 23.1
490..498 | 18.3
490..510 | 18.2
